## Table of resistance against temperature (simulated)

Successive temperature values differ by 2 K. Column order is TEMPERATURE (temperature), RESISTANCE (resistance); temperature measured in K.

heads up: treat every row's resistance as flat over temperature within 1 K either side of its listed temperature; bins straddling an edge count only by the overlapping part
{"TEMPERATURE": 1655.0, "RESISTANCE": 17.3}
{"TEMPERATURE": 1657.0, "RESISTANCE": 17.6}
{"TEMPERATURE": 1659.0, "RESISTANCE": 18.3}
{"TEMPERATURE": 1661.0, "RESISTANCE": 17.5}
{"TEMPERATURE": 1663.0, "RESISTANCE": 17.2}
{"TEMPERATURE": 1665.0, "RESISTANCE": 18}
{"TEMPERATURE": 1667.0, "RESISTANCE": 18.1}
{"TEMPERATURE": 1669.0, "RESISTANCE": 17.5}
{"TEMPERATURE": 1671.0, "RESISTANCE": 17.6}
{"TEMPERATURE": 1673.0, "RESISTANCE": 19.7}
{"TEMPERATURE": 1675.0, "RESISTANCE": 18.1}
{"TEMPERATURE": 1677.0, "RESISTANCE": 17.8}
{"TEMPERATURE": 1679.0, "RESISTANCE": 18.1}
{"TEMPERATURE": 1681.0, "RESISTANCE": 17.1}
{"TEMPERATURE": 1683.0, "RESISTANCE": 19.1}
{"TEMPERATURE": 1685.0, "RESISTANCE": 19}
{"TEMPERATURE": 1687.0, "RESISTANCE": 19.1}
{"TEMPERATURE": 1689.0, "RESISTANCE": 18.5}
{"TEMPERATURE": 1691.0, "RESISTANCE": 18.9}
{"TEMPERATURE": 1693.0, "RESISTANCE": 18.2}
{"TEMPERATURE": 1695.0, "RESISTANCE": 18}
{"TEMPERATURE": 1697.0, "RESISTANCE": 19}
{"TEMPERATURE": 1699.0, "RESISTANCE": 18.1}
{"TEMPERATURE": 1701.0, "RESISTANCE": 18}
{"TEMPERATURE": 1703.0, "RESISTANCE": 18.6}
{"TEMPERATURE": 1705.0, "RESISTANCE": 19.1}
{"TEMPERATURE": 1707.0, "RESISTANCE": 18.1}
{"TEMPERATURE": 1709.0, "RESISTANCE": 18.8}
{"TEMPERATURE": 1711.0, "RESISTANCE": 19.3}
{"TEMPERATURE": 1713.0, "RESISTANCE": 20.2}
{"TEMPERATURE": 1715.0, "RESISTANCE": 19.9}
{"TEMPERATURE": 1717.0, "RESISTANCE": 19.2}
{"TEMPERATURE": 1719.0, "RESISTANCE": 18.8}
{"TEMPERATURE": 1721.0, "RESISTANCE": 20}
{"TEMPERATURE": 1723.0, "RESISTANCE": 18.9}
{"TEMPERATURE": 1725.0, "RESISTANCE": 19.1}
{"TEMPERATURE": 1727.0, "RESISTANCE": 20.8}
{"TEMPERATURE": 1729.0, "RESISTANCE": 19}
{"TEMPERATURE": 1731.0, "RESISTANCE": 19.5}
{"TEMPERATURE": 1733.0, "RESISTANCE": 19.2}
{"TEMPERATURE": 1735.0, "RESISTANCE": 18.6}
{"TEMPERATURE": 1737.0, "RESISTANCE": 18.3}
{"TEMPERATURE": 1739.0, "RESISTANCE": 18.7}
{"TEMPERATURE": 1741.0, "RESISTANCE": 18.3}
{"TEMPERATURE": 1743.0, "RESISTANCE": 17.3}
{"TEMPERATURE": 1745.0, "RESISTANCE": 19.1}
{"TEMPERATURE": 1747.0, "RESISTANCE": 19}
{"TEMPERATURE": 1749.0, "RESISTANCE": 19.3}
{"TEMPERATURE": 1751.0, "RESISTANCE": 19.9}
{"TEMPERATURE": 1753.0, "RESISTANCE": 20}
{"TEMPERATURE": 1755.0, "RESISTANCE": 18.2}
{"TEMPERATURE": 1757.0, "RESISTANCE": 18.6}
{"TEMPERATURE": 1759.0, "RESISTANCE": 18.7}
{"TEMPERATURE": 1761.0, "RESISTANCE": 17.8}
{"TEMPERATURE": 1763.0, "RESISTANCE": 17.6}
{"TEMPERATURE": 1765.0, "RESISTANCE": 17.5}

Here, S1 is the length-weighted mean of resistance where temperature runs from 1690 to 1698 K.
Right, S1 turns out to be 18.5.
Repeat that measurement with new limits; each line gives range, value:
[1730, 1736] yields 19.1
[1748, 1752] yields 19.6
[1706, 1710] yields 18.5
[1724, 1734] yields 19.5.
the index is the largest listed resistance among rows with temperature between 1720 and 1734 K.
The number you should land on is 20.8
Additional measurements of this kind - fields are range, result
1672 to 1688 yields 19.7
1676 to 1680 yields 18.1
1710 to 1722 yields 20.2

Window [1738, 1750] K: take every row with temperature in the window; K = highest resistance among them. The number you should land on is 19.3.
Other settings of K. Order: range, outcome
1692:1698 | 19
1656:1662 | 18.3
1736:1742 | 18.7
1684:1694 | 19.1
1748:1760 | 20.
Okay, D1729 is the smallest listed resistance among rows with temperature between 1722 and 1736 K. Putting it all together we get 18.6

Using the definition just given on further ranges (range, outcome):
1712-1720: 18.8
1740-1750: 17.3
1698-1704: 18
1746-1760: 18.2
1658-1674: 17.2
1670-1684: 17.1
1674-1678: 17.8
